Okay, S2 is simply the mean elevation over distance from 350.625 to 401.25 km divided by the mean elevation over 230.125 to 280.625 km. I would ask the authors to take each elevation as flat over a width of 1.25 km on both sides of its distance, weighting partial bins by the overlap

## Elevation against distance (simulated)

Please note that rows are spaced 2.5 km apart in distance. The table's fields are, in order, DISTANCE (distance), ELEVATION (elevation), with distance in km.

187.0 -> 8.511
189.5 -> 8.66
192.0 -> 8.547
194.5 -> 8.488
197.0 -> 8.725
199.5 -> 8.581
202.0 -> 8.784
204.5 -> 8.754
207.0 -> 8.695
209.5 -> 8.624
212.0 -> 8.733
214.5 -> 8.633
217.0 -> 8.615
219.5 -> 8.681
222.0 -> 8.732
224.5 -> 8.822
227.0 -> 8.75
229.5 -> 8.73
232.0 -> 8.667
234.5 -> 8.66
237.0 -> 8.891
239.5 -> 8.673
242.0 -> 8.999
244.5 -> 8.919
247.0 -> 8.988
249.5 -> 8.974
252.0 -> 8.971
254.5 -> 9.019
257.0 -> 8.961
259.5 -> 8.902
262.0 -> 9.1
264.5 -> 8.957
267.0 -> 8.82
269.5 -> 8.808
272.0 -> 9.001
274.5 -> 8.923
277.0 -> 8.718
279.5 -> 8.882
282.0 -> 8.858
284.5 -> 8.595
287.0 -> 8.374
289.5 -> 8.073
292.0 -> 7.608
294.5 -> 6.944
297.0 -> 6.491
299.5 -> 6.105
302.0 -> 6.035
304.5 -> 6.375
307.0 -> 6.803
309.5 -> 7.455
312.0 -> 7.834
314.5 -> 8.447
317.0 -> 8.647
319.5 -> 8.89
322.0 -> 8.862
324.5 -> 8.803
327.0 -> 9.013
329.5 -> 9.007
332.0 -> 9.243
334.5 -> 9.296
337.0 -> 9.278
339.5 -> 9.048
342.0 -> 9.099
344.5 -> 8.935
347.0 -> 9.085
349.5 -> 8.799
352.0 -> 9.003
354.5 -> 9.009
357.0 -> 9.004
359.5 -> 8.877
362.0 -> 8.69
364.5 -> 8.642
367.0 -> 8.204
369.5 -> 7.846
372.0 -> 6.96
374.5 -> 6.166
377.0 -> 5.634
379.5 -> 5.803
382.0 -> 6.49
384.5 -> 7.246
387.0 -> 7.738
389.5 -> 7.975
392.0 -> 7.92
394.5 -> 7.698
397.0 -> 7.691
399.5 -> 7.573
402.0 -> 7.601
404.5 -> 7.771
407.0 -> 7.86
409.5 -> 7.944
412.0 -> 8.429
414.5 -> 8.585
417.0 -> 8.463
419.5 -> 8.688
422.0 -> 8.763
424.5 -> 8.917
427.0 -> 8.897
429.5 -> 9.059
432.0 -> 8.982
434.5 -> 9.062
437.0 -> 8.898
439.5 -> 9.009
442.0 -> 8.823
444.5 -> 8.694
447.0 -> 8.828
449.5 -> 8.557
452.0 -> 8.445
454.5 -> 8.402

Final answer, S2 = 0.87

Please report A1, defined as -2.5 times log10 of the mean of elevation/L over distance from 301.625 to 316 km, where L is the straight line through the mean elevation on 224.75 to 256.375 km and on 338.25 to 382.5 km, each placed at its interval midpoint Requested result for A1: 0.16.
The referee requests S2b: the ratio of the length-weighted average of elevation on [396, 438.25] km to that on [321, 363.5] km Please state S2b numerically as 0.94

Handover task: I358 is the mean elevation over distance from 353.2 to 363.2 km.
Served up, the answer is 8.9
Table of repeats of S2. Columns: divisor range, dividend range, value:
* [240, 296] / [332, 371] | 1.02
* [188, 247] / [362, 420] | 0.87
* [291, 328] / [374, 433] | 1.03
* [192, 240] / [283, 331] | 0.90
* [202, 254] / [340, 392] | 0.91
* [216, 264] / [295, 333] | 0.89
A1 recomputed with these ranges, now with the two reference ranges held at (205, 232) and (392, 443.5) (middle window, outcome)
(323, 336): -0.06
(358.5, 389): 0.15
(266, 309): 0.10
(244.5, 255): -0.04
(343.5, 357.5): -0.06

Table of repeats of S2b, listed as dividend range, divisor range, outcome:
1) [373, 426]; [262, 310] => 0.97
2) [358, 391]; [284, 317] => 1.01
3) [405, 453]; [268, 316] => 1.11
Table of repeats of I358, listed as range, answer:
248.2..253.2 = 8.97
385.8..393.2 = 7.88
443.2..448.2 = 8.76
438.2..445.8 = 8.84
